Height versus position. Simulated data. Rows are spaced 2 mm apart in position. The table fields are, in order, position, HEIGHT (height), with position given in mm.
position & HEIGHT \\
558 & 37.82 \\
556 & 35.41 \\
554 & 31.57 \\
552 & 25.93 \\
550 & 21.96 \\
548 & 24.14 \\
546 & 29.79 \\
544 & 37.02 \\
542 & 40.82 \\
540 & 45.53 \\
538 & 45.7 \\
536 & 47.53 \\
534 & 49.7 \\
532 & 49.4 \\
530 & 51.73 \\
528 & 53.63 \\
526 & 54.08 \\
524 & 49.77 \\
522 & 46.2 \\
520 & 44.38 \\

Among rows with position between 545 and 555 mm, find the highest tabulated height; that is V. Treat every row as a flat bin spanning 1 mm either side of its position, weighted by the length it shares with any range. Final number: 31.57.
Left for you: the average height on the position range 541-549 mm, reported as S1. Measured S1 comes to 32.9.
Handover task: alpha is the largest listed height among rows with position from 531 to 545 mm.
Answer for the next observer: 49.7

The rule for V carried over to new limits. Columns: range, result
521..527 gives 54.08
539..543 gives 45.53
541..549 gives 40.82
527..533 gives 53.63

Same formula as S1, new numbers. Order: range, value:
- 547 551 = 23.1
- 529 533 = 50.6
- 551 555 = 28.8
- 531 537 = 48.9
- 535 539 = 46.6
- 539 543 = 43.2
